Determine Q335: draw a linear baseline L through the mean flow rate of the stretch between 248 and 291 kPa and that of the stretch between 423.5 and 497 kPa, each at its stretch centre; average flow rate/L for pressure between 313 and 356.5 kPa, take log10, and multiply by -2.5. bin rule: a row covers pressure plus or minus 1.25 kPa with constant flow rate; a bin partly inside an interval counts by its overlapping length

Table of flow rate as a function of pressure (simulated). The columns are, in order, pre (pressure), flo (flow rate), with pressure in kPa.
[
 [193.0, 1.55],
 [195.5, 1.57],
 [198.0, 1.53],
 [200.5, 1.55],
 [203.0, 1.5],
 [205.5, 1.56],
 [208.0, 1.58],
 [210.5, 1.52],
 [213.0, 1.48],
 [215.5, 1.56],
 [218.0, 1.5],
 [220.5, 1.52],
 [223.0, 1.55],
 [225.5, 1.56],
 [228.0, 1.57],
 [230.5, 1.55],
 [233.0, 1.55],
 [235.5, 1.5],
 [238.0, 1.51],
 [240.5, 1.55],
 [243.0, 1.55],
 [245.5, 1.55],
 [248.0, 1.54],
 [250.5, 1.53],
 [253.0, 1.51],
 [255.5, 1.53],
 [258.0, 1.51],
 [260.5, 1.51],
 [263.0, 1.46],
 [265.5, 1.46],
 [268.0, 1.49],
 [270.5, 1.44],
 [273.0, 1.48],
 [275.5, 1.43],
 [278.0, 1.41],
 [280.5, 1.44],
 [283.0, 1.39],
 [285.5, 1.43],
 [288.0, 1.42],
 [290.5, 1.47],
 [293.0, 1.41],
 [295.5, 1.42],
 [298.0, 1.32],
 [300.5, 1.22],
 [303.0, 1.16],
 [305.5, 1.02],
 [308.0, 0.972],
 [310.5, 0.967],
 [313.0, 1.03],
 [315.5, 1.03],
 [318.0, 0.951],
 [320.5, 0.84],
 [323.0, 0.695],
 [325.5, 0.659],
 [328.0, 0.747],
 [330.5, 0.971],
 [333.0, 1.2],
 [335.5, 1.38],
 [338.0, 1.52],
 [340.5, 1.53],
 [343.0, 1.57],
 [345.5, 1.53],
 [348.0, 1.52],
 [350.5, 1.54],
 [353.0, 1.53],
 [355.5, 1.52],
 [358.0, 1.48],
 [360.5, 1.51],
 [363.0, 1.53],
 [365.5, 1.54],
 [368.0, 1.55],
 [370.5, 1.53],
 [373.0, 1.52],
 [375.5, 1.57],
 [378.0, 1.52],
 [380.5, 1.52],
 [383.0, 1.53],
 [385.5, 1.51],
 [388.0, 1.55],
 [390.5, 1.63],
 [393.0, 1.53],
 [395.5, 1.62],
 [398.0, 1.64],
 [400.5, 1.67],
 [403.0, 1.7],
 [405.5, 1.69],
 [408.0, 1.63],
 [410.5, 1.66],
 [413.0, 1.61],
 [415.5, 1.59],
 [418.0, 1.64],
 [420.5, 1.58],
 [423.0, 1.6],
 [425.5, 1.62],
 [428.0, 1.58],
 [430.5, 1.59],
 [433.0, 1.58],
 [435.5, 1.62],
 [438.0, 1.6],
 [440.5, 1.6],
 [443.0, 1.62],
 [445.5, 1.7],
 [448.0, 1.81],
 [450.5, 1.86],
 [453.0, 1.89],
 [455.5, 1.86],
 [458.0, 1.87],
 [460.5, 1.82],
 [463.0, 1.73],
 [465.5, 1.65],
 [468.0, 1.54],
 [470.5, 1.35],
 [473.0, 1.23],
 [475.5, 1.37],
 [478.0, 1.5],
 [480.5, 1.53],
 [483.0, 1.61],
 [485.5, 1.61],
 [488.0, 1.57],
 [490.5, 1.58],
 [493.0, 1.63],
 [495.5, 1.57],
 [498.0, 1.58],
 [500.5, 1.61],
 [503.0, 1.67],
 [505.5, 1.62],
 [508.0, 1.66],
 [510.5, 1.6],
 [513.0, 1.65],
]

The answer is 0.25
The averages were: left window 1.47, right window 1.62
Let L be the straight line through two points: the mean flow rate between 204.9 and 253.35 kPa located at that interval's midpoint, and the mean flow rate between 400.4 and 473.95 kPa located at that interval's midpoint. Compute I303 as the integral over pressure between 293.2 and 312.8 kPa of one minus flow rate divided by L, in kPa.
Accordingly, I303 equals 5.2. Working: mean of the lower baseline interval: 1.54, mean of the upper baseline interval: 1.65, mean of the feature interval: 1.16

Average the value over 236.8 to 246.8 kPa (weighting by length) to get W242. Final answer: 1.54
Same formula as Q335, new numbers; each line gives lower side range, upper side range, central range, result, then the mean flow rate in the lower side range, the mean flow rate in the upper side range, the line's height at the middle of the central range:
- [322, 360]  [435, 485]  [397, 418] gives -0.11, 1.3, 1.64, 1.49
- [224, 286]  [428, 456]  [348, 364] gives 0.06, 1.5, 1.69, 1.6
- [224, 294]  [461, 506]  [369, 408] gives -0.04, 1.49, 1.56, 1.53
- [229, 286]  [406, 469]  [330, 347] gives 0.12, 1.49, 1.67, 1.57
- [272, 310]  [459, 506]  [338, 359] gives -0.10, 1.32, 1.57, 1.4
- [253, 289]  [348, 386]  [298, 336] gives 0.44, 1.46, 1.53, 1.49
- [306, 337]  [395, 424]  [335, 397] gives -0.19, 0.96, 1.64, 1.3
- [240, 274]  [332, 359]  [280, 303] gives 0.09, 1.51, 1.49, 1.5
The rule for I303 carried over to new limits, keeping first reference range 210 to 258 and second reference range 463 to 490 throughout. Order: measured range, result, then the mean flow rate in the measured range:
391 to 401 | -0.63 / 1.61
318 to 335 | 7.15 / 0.883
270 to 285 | 0.96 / 1.43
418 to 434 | -0.86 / 1.6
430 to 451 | -2.05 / 1.66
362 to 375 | -0.14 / 1.54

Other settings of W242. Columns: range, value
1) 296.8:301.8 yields 1.27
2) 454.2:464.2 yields 1.82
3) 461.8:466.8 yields 1.69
